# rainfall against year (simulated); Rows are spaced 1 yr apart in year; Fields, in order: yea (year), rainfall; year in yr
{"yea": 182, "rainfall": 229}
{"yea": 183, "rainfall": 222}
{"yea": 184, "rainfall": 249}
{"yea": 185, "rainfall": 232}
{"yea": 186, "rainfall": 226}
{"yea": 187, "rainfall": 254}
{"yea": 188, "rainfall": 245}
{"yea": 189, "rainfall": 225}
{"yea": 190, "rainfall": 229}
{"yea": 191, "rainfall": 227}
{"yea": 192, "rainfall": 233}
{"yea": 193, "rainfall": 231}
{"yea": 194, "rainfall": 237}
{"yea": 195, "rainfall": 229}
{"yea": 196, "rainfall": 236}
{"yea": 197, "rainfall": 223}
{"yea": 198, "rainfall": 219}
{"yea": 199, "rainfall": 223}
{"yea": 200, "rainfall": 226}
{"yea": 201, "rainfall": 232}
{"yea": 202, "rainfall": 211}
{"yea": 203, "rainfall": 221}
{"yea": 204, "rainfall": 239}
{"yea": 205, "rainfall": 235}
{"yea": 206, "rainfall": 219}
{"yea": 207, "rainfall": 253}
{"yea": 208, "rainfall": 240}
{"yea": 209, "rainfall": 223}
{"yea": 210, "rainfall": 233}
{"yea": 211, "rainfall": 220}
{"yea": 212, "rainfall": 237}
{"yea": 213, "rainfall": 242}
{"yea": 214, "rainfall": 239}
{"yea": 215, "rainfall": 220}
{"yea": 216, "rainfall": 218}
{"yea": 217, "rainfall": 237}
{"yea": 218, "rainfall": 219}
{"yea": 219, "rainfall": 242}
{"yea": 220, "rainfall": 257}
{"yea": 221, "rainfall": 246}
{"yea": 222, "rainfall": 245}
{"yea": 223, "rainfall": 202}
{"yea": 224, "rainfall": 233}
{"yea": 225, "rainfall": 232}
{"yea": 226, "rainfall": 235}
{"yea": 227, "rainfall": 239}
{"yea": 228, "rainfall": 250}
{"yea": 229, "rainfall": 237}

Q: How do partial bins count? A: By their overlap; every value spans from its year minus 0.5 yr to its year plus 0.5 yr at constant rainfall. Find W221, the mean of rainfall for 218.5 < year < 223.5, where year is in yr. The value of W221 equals 238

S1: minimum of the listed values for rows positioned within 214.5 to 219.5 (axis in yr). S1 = 218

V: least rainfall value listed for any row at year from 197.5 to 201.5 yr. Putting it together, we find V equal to 219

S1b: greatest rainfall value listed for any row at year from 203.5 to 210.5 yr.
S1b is 253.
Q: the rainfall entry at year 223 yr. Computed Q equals 202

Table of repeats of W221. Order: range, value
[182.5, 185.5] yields 234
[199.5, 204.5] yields 226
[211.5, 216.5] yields 231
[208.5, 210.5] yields 228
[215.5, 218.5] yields 225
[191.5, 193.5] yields 232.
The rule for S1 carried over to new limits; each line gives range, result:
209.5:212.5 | 220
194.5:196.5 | 229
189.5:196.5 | 227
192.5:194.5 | 231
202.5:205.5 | 221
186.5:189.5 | 225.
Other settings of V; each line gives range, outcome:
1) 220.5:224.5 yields 202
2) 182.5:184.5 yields 222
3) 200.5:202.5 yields 211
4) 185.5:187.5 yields 226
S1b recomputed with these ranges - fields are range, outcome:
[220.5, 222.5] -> 246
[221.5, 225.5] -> 245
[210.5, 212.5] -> 237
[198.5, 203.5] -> 232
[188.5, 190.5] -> 229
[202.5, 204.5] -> 239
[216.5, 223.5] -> 257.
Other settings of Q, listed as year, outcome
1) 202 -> 211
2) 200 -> 226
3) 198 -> 219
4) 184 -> 249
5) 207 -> 253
